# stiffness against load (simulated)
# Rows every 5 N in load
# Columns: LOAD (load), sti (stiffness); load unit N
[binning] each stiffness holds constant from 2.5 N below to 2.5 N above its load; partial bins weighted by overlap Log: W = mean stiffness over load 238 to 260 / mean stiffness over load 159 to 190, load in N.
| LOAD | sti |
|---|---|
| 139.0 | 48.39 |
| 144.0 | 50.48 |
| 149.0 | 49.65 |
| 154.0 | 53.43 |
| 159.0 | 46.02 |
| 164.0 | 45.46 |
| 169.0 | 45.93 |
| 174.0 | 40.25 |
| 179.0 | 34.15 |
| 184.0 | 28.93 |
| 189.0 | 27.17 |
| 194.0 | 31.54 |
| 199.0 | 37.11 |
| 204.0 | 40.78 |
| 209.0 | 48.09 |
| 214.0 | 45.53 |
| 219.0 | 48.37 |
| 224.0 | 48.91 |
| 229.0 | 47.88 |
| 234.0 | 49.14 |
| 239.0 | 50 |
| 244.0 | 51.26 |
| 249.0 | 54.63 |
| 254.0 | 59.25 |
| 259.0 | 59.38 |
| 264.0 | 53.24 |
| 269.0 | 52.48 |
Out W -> 1.44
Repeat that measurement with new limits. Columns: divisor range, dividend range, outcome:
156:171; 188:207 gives 0.76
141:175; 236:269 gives 1.14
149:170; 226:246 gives 1.03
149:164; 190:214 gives 0.80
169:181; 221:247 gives 1.26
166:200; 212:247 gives 1.39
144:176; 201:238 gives 1.00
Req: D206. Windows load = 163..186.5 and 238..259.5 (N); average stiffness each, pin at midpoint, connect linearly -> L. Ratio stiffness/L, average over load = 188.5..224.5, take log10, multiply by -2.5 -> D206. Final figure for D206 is 0.113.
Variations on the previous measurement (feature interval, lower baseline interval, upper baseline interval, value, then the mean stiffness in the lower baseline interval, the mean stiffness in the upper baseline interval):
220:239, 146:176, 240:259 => 0.097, 47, 55.2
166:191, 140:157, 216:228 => 0.364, 50.8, 48.4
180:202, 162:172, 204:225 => 0.411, 45.4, 46.8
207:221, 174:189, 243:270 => -0.122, 32.3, 55.4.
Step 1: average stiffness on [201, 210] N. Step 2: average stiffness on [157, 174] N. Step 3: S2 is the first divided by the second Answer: 0.97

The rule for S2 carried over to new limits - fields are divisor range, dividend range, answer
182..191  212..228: 1.70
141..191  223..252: 1.19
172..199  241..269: 1.69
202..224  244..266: 1.21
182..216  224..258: 1.41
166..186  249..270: 1.49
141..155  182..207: 0.66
